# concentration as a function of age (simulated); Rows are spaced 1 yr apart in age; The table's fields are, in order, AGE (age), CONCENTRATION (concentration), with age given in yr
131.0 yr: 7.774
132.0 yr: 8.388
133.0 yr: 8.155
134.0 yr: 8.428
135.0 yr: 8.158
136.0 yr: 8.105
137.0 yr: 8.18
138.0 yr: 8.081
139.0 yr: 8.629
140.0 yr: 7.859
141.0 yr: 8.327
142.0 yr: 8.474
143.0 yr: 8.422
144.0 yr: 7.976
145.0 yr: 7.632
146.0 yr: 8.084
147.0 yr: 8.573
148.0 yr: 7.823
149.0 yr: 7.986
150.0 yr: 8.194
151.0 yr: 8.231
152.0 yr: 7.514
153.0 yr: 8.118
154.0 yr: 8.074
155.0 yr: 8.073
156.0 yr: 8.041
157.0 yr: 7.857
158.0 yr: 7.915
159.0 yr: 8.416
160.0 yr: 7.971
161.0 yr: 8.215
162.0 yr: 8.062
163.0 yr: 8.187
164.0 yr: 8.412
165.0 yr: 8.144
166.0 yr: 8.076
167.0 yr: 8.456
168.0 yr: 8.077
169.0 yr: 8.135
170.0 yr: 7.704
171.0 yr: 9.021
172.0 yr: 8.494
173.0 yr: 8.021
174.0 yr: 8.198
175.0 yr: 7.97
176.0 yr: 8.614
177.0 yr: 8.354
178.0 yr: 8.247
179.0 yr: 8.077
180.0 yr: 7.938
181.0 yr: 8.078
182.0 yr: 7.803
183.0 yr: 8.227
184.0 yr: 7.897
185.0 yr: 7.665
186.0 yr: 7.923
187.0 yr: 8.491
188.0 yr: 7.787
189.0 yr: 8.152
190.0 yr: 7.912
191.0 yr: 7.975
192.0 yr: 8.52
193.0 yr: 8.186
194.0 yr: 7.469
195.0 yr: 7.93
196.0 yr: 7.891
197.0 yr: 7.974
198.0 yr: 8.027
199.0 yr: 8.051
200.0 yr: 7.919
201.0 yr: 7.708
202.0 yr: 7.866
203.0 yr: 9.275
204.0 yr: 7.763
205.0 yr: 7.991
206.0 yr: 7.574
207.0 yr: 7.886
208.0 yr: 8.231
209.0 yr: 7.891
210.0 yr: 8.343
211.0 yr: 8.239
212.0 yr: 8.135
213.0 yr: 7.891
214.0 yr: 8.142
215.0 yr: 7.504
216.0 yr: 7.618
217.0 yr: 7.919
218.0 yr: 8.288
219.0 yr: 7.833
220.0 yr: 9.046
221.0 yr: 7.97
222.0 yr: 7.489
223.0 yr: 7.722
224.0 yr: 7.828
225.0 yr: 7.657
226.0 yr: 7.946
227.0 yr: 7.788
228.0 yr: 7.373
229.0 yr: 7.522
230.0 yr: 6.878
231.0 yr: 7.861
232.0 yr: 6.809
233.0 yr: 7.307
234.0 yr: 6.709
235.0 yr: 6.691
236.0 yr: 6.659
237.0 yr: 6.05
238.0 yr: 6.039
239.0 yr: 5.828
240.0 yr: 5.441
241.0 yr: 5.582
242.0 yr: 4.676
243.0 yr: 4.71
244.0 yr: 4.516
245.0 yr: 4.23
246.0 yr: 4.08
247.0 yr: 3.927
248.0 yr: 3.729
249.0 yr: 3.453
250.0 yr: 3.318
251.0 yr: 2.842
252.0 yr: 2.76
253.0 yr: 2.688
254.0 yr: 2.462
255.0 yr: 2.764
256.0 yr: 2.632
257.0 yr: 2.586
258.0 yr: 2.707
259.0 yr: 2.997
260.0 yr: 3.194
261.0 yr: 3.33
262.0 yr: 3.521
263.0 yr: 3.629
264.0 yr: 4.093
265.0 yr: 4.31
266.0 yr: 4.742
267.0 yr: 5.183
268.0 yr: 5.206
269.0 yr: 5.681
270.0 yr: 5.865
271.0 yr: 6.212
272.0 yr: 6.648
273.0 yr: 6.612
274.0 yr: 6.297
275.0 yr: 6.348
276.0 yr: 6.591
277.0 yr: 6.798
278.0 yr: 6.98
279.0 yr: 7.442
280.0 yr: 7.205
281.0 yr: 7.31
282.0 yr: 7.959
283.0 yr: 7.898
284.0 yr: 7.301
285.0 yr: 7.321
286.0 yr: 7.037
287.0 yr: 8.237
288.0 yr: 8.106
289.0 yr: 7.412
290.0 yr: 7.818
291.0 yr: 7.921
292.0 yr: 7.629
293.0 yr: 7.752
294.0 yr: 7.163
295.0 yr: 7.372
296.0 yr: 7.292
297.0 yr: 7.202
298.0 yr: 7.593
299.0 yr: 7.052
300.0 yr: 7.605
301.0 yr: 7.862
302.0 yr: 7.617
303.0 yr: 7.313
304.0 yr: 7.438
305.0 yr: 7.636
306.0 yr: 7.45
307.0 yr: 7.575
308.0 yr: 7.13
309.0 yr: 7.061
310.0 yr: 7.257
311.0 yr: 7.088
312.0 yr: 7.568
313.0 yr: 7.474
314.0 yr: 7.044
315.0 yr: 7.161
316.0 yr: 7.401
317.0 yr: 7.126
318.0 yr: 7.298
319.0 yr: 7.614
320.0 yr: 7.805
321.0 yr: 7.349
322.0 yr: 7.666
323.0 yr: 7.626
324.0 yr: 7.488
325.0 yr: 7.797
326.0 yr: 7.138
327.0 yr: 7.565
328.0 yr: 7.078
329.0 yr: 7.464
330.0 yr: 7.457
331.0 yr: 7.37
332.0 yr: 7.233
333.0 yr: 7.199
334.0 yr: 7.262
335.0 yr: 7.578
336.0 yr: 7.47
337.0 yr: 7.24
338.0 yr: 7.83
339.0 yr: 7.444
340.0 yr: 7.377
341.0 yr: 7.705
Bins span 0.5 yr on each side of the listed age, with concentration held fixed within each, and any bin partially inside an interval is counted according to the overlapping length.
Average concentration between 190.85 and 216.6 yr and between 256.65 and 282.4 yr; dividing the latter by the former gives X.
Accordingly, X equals 0.67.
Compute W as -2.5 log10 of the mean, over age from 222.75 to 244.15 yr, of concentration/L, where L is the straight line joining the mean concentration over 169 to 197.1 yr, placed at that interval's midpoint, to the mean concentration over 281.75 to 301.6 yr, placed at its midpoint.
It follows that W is 0.18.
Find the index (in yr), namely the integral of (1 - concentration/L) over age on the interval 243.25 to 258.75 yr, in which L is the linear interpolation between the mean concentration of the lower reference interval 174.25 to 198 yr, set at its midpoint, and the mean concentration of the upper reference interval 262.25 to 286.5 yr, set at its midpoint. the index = 7.99 yr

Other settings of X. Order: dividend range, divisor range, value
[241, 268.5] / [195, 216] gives 0.46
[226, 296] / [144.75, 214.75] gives 0.71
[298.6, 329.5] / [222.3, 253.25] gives 1.29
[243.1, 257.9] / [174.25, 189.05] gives 0.41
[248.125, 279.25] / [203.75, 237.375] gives 0.58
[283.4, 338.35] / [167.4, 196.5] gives 0.92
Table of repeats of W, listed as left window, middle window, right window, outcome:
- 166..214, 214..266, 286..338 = 0.39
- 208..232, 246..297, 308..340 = 0.35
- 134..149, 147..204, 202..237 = -0.02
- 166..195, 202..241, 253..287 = -0.10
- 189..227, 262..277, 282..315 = 0.36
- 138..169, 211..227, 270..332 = -0.02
